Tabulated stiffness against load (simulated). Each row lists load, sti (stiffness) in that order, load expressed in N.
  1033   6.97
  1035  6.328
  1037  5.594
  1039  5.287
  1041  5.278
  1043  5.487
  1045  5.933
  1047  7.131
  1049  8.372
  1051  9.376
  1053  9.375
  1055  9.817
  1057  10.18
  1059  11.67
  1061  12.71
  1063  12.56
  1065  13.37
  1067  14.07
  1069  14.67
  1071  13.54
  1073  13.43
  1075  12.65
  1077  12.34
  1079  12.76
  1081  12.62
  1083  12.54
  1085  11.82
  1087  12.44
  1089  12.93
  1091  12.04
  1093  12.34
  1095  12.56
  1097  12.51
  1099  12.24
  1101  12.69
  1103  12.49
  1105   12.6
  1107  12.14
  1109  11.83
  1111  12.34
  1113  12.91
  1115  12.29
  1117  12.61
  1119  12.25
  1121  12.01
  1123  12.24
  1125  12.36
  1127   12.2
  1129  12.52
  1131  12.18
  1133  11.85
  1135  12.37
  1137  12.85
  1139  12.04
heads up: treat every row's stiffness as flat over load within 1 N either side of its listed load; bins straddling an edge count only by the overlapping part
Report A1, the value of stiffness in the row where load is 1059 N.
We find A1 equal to 11.67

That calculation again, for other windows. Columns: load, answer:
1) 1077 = 12.34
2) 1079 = 12.76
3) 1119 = 12.25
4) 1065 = 13.37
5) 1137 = 12.85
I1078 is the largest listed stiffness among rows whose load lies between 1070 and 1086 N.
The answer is 13.54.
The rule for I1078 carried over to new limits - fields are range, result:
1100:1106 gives 12.69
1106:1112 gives 12.34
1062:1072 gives 14.67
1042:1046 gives 5.933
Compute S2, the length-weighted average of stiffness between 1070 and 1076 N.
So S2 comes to 13.2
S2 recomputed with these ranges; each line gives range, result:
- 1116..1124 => 12.3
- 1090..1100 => 12.3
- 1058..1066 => 12.6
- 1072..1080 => 12.8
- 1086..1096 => 12.5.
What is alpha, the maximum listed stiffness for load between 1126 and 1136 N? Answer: 12.52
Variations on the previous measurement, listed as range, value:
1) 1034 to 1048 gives 7.131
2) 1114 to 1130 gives 12.61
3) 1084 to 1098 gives 12.93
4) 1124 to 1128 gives 12.36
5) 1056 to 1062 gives 12.71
